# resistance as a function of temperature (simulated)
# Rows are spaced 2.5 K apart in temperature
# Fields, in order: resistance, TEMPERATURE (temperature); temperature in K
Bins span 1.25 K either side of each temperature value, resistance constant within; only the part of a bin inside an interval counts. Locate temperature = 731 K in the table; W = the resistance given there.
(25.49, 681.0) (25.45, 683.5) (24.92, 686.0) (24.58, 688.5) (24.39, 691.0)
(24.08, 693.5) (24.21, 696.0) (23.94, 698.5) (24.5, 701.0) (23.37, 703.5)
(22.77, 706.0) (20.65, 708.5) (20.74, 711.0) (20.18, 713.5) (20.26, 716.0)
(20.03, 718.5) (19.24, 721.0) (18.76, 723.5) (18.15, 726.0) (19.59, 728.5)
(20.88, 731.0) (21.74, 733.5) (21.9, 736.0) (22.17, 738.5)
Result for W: 20.88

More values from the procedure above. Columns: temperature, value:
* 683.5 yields 25.45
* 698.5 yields 23.94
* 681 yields 25.49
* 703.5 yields 23.37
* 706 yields 22.77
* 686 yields 24.92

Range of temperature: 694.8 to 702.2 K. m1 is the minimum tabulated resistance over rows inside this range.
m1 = 23.94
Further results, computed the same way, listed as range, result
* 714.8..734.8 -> 18.15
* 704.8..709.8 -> 20.65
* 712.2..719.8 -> 20.03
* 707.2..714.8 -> 20.18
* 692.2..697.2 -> 24.08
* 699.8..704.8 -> 23.37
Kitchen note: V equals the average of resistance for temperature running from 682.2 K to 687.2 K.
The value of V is 25.2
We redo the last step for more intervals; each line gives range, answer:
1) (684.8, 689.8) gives 24.7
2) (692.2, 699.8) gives 24.1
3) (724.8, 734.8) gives 20.1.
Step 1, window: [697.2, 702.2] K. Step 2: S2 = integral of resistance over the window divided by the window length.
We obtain 24.2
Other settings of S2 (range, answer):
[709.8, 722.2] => 20.1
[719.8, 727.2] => 18.7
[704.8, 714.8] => 21.1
